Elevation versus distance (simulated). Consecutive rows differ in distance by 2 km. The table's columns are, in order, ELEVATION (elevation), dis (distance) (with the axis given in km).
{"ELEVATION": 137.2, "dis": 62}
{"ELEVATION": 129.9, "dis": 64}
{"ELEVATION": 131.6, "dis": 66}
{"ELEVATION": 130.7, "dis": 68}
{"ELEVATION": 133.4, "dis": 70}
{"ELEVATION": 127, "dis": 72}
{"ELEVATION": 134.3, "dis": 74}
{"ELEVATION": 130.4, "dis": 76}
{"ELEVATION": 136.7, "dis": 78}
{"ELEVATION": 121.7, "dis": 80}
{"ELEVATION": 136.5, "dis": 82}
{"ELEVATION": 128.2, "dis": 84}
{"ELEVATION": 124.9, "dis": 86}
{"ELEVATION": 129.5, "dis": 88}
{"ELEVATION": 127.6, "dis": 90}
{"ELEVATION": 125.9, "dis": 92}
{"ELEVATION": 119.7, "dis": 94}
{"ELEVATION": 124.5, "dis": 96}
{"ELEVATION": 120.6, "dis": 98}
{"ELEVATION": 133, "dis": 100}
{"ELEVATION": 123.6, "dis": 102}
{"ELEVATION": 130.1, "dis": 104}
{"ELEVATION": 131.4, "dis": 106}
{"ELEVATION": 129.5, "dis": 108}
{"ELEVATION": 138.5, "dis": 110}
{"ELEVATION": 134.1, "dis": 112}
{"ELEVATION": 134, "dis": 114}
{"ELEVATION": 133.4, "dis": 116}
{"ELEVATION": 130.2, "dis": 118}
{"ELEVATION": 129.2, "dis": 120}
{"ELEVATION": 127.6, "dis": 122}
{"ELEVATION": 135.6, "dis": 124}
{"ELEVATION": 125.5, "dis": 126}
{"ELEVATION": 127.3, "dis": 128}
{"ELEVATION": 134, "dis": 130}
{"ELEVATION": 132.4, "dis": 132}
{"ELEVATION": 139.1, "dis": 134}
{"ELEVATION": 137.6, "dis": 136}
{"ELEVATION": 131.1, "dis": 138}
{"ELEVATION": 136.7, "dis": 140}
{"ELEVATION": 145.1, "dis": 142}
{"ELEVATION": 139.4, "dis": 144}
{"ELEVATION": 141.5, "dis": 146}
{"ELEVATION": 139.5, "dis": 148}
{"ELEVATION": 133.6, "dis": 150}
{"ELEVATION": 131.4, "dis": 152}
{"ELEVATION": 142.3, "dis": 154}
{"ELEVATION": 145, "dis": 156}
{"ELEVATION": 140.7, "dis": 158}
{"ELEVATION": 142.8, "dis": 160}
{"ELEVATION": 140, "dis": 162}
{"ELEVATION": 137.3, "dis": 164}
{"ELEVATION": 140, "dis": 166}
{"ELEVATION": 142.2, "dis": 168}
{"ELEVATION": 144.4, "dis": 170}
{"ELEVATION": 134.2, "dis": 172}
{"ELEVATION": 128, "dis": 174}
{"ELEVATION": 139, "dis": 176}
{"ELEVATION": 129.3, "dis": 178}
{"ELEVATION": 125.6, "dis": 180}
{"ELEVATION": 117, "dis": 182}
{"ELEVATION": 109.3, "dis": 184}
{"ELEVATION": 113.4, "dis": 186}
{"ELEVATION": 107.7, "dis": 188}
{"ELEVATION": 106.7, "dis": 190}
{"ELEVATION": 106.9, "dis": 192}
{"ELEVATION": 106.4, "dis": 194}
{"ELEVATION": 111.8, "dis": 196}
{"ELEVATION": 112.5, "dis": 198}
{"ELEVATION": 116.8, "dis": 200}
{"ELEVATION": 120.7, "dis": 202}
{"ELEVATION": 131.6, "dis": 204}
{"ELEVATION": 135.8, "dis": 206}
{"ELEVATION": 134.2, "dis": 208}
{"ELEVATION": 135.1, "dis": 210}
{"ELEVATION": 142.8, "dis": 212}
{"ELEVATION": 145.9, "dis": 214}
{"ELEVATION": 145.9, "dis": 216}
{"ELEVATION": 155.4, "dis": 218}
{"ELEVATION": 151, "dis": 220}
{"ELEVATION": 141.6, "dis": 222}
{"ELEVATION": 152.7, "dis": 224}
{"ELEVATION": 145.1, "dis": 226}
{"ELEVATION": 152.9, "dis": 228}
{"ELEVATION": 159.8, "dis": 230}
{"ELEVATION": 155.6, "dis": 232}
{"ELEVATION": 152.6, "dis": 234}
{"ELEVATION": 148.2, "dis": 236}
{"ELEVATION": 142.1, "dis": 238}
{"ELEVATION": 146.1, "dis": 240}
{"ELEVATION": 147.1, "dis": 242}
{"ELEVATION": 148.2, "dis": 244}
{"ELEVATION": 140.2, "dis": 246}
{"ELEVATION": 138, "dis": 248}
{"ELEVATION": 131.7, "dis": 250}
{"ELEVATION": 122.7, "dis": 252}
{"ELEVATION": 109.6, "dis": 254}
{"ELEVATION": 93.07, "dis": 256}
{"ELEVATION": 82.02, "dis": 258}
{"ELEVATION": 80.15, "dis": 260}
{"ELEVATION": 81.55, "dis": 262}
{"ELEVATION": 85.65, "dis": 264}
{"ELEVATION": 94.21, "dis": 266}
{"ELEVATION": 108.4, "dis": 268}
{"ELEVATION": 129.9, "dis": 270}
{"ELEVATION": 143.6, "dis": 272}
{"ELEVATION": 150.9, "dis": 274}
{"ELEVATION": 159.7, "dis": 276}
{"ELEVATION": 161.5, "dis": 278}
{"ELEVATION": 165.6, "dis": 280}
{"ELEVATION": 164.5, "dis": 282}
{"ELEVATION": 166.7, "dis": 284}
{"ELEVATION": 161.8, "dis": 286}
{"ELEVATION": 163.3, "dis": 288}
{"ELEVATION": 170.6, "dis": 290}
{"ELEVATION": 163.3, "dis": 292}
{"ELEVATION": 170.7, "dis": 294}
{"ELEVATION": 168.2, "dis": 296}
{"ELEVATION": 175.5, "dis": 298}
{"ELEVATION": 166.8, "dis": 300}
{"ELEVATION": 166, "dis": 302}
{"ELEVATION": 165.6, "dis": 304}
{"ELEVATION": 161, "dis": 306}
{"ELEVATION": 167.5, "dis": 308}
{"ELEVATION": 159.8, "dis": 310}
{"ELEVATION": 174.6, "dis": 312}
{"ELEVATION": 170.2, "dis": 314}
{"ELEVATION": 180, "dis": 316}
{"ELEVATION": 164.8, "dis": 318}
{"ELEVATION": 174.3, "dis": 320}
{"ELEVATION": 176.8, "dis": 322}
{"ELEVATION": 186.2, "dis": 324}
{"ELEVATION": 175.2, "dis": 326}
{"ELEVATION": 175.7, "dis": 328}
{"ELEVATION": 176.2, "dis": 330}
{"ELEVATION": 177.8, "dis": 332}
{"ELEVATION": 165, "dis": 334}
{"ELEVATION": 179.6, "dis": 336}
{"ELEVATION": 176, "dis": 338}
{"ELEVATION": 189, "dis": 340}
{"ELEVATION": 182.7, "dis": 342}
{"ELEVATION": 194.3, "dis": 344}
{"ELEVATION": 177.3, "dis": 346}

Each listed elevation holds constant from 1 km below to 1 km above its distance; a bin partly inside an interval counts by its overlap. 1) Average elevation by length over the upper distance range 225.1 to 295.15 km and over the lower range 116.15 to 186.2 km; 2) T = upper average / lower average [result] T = 1.03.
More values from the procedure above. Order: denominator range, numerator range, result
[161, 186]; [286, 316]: 1.28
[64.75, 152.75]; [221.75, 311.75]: 1.09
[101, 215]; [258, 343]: 1.21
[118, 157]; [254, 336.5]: 1.13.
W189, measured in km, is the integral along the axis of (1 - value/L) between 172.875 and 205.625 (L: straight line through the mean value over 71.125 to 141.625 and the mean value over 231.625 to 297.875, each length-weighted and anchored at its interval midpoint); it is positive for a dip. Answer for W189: 3.99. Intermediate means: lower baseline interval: 130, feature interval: 118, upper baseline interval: 138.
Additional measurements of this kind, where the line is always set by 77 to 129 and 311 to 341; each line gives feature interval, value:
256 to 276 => 6.78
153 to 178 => 0.53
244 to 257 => 2.89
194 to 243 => 4.27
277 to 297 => 0.27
